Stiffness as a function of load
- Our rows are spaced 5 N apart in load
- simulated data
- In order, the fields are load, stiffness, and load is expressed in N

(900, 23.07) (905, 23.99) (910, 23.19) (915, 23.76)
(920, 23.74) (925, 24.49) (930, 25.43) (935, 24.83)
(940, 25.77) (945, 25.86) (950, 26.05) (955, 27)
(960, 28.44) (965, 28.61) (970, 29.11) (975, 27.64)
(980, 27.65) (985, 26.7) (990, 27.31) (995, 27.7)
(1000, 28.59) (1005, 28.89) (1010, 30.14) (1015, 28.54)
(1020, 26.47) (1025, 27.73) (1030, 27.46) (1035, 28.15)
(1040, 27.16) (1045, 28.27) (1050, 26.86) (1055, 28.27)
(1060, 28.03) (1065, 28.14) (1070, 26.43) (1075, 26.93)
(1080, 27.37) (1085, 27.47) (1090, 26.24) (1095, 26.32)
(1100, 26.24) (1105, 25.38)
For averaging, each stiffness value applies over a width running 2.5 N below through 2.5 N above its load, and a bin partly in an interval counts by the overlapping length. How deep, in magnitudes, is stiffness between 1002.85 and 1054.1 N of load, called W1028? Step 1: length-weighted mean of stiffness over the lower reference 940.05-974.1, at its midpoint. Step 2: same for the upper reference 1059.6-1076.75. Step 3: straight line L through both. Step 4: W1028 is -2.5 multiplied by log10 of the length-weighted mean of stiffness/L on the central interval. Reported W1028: -0.02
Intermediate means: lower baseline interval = 27.4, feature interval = 28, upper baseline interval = 27.3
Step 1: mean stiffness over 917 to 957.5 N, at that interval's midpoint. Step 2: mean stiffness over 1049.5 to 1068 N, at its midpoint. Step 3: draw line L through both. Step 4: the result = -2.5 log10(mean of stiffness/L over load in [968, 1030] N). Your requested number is -0.05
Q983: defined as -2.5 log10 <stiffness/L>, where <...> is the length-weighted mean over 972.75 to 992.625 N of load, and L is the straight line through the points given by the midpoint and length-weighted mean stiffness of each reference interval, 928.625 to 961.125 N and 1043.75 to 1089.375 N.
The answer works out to -0.032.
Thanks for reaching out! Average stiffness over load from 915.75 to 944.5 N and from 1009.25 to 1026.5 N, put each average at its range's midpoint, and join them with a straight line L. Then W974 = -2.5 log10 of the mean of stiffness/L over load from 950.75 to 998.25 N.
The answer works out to -0.05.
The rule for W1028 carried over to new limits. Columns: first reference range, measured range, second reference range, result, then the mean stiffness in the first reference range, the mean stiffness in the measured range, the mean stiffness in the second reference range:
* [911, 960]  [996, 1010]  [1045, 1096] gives -0.10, 25.3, 28.9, 27.3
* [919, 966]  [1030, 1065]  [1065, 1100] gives -0.05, 26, 27.8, 26.9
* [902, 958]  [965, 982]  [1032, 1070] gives -0.09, 24.9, 28.2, 27.7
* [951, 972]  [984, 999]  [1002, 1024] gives 0.03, 28.1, 27.4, 28.5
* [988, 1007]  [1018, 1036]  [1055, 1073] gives 0.02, 28.1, 27.4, 27.6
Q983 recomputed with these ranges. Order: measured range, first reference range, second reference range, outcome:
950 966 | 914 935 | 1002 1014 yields -0.05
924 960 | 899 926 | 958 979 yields 0.01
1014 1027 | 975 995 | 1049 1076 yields 0.00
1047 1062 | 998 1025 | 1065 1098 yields -0.01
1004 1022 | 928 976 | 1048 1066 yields -0.04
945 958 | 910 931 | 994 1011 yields -0.02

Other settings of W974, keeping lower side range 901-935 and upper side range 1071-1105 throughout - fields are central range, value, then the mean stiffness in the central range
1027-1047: -0.08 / 27.7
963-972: -0.16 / 28.9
